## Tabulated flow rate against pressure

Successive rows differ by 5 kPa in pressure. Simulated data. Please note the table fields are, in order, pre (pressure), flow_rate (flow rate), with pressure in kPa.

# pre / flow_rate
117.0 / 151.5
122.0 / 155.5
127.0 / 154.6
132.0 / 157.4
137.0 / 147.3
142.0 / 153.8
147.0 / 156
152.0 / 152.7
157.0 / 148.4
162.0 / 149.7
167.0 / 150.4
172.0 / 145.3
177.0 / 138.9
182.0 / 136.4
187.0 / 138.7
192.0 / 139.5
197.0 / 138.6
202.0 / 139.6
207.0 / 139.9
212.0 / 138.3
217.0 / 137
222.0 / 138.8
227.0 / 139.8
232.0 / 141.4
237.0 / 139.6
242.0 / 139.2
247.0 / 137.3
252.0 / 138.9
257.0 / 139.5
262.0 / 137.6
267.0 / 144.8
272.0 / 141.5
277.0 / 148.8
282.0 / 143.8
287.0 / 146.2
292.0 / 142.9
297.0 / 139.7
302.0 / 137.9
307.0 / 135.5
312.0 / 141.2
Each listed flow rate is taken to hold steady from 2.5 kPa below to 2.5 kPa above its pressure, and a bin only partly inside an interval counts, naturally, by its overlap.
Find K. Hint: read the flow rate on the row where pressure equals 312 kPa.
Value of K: 141.2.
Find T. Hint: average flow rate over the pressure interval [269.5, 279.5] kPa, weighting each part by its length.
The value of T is 145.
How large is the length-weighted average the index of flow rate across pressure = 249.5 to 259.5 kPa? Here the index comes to 139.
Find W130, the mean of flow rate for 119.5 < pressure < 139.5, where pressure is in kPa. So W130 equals 154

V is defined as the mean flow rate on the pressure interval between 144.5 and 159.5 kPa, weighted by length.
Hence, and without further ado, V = 152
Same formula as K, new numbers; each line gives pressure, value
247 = 137.3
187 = 138.7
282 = 143.8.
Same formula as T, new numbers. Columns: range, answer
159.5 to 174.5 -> 148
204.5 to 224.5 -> 138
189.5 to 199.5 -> 139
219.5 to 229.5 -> 139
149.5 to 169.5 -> 150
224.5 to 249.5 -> 139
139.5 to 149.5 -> 155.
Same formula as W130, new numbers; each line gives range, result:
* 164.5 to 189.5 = 142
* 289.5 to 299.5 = 141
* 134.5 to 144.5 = 151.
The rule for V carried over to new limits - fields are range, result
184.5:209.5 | 139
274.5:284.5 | 146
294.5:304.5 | 139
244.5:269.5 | 140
